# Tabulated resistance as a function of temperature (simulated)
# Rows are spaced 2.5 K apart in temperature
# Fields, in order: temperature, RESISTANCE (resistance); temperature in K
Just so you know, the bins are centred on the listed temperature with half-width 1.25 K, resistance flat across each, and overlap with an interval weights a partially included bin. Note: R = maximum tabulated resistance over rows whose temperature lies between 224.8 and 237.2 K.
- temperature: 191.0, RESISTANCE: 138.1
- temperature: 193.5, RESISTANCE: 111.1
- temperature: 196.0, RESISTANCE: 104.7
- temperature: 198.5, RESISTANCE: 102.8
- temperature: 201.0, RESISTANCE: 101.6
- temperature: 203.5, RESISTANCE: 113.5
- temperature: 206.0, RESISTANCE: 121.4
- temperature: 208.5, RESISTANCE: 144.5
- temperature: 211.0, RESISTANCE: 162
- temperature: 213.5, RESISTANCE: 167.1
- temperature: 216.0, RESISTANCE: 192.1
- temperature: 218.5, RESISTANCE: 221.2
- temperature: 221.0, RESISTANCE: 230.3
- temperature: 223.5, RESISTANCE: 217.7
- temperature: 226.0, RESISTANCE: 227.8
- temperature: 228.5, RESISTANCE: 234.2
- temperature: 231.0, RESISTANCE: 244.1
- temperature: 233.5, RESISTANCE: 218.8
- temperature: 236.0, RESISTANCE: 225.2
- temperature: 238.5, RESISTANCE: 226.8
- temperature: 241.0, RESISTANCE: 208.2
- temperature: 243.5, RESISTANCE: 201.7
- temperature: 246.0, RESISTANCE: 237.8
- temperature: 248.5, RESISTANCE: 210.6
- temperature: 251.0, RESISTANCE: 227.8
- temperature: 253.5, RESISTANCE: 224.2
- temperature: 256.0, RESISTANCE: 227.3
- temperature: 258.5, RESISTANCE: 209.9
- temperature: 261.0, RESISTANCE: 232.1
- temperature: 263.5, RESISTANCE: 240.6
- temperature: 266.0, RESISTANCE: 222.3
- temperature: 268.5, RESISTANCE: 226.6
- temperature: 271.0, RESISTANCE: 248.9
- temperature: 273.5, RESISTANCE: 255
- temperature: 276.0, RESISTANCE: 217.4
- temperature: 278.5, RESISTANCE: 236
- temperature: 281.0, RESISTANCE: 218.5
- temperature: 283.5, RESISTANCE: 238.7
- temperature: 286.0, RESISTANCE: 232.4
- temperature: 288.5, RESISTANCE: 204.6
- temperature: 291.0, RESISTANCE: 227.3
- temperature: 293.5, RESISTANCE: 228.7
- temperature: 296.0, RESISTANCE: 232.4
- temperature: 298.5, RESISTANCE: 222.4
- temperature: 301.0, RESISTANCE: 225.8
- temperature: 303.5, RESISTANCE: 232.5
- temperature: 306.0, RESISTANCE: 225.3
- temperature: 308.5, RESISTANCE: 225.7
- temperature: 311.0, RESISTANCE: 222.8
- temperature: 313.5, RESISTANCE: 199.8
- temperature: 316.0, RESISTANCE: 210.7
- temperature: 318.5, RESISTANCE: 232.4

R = 244.1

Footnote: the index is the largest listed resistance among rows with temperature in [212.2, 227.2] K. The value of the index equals 230.3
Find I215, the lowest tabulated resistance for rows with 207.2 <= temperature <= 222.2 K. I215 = 144.5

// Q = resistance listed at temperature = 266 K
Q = 222.3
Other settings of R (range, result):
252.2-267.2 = 240.6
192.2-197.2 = 111.1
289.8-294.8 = 228.7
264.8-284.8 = 255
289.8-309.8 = 232.5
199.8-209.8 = 144.5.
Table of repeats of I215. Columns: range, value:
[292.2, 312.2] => 222.4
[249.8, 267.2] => 209.9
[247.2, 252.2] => 210.6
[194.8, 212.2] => 101.6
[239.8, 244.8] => 201.7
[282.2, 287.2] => 232.4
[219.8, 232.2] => 217.7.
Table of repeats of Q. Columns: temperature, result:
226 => 227.8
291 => 227.3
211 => 162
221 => 230.3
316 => 210.7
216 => 192.1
